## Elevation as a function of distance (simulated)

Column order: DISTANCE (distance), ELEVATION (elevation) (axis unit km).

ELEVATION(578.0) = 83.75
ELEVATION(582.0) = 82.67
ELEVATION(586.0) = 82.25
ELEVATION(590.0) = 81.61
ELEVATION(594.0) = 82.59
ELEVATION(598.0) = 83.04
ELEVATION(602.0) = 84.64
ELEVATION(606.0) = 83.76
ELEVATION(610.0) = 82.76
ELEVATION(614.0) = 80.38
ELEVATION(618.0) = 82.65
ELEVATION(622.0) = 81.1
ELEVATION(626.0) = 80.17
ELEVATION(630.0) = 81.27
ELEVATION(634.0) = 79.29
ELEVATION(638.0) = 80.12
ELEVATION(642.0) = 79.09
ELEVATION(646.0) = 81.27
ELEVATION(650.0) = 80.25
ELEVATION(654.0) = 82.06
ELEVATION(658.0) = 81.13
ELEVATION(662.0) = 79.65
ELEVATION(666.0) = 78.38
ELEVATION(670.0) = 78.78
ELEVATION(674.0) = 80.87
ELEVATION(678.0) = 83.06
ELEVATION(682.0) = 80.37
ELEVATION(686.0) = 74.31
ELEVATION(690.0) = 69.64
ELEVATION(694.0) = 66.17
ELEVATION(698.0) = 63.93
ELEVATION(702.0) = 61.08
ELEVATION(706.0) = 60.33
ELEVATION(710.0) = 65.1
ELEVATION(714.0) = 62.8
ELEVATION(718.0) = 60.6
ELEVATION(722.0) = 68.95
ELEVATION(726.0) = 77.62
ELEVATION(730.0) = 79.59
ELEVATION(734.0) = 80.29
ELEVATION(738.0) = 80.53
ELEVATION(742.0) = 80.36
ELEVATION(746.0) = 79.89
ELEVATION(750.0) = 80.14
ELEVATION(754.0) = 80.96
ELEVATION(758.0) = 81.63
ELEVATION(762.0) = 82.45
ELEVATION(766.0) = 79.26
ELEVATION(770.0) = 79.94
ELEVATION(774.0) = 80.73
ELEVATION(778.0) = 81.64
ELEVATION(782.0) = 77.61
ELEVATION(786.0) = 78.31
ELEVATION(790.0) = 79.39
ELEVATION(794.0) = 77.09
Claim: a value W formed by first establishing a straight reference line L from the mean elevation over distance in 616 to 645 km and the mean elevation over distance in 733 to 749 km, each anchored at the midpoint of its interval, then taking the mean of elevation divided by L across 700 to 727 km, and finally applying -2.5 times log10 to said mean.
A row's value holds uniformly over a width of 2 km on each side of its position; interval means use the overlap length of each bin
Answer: 0.23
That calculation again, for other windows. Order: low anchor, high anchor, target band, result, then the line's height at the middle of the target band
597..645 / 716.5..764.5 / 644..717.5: 0.088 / 79.7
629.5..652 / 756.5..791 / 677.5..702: 0.126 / 80.1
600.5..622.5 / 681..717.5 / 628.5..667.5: -0.062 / 75.9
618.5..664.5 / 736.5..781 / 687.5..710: 0.241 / 80.6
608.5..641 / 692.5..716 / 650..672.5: -0.104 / 72.8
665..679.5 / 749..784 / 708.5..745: 0.103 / 80.4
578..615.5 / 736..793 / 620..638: 0.024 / 82.2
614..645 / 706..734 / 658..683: -0.067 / 75.4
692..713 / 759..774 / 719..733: -0.074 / 69.7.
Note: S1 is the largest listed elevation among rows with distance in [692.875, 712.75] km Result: 66.17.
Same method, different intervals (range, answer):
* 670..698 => 83.06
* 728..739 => 80.53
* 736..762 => 82.45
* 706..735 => 80.29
